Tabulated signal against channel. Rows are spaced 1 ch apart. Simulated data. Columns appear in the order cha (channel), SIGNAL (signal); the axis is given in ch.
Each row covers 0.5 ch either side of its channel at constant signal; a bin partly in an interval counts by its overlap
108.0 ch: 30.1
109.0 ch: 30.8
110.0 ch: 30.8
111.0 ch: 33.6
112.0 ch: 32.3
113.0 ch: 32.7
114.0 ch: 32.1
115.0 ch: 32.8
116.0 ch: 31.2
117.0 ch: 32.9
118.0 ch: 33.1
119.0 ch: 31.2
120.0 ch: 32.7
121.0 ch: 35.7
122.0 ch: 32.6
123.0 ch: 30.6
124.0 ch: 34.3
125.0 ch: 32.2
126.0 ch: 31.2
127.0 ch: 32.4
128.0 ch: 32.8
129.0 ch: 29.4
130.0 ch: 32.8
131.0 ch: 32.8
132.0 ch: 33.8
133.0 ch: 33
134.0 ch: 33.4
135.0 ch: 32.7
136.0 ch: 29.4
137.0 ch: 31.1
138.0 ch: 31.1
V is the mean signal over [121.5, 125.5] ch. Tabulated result 32.4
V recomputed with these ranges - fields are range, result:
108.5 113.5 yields 32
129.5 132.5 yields 33.1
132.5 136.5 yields 32.1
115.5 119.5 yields 32.1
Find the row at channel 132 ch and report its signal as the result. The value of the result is 33.8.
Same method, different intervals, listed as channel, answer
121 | 35.7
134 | 33.4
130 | 32.8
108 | 30.1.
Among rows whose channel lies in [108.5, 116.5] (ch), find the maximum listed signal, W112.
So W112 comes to 33.6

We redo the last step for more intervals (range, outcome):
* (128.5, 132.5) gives 33.8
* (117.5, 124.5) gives 35.7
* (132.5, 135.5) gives 33.4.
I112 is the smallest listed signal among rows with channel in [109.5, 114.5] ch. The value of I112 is 30.8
